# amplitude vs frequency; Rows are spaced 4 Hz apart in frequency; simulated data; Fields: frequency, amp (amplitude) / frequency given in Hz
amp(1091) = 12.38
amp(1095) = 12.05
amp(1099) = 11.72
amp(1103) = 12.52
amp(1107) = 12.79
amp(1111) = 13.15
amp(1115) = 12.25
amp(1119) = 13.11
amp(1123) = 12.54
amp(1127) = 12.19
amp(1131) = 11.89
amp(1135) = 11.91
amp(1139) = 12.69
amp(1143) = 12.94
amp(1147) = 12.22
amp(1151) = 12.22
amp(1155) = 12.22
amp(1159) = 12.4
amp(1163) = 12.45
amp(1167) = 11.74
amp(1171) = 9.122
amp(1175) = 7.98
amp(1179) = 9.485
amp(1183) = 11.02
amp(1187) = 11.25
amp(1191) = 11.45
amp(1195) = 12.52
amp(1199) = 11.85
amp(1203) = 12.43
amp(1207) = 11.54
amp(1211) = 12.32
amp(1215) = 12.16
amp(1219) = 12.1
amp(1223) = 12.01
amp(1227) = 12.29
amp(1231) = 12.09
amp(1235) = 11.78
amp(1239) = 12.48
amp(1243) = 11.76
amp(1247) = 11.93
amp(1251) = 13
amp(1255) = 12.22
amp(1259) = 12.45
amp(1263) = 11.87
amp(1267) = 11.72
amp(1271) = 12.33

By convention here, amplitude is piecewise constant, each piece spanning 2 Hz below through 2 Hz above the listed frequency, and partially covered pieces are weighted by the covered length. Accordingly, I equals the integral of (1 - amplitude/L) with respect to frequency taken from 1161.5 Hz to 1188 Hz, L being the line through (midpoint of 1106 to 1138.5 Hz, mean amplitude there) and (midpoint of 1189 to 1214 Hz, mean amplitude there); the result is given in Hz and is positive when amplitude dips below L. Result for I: 3.9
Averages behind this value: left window 12.5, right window 12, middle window 10.4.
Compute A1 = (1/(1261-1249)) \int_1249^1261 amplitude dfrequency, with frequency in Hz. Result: 12.6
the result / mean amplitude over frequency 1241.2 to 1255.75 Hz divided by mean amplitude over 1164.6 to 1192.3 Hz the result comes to 1.2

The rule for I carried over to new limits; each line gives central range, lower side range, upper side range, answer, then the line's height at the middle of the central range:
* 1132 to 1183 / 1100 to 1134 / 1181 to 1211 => 2.94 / 12.1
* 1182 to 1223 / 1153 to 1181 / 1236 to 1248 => -1.86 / 11.4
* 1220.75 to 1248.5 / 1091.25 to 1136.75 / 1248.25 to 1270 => 0.49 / 12.3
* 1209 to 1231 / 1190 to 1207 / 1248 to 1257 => 0.12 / 12.2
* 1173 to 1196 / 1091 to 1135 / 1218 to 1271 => 3.23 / 12.3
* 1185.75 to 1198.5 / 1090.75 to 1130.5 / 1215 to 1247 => 0.43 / 12.2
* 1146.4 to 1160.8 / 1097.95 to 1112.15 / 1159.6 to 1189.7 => -1.43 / 11.2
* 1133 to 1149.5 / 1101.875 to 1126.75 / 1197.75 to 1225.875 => 0.12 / 12.5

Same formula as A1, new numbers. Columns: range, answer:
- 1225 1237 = 12.1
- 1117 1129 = 12.6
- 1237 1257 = 12.3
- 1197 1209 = 11.9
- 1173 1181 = 8.73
